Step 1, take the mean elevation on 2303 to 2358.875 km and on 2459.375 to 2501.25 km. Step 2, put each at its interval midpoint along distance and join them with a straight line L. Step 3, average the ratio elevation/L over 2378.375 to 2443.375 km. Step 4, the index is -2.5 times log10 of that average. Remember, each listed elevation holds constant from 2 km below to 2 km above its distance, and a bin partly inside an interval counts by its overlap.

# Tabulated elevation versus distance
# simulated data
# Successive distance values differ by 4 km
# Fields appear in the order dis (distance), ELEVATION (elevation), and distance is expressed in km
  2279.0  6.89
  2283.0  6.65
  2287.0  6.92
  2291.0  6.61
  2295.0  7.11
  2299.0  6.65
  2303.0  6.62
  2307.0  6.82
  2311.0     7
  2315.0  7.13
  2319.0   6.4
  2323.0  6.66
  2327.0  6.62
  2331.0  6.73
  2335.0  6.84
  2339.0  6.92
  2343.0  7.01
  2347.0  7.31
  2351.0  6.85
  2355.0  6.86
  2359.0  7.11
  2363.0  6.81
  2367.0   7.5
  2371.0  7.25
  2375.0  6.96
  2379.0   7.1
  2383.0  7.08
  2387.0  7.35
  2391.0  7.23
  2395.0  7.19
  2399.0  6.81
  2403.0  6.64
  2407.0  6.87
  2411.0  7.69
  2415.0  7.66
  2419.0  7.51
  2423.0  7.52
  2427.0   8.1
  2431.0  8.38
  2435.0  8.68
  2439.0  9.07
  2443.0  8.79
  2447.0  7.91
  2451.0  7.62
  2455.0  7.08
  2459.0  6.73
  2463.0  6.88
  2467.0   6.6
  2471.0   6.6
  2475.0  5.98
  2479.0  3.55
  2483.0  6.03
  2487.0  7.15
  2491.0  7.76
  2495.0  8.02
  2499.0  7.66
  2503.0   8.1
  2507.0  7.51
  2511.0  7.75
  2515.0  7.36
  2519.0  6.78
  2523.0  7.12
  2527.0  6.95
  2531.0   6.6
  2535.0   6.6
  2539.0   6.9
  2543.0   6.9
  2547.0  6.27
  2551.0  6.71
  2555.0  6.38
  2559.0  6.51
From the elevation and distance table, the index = -0.132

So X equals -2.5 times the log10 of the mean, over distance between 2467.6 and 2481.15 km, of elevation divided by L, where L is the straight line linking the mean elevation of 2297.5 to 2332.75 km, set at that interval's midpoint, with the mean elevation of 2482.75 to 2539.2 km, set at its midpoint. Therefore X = 0.29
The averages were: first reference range 6.74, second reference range 7.27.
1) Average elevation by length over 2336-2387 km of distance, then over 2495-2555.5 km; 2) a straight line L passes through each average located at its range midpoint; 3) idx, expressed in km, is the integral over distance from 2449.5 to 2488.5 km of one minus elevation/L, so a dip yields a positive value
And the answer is 3.8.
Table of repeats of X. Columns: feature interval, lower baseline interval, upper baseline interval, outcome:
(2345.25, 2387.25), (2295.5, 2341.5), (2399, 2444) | 0.03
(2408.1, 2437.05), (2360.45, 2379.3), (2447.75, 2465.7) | -0.11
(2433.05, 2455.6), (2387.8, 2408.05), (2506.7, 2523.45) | -0.16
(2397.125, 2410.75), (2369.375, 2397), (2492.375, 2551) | 0.04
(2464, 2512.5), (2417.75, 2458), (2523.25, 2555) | 0.07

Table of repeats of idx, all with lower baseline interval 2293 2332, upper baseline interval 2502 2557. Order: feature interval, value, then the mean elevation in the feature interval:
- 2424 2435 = -2.2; 8.25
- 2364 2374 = -0.7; 7.28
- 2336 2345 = -0.2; 6.95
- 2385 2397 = -0.7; 7.26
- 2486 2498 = -1.3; 7.69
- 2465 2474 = 0.5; 6.53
